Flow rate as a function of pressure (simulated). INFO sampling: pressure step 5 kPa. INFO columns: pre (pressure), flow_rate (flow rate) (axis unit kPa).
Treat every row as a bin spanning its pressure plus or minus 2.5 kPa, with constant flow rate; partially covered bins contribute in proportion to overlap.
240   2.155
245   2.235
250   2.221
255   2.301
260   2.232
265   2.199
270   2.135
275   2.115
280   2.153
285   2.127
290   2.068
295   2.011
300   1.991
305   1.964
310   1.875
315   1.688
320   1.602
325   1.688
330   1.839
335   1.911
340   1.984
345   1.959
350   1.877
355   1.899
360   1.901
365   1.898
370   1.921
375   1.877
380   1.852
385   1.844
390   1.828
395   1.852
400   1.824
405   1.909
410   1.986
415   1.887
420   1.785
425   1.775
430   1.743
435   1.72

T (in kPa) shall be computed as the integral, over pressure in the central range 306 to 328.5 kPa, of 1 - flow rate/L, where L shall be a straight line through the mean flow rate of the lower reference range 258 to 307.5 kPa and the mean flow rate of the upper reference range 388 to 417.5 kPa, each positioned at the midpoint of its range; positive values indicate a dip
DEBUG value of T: 3.32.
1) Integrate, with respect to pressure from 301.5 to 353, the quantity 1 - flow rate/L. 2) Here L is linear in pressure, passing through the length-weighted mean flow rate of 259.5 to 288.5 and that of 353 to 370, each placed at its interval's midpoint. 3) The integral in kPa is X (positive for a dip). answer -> 4.0 kPa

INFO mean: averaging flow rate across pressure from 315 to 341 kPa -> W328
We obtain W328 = 1.78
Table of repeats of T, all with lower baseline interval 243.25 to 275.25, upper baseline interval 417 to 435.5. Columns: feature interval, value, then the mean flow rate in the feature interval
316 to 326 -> 2.0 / 1.65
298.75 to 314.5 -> 1.3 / 1.91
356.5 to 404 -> 0.5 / 1.87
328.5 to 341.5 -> 0.6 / 1.91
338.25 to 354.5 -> 0.4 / 1.93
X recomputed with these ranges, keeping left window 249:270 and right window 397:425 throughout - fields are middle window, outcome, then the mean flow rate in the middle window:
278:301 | 0.9 kPa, 2.07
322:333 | 1.6 kPa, 1.76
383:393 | 0.5 kPa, 1.84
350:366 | 0.8 kPa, 1.9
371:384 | 0.5 kPa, 1.87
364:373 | 0.3 kPa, 1.91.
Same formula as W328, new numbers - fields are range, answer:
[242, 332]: 2.03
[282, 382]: 1.9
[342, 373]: 1.91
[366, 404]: 1.86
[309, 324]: 1.7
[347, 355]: 1.89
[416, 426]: 1.8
